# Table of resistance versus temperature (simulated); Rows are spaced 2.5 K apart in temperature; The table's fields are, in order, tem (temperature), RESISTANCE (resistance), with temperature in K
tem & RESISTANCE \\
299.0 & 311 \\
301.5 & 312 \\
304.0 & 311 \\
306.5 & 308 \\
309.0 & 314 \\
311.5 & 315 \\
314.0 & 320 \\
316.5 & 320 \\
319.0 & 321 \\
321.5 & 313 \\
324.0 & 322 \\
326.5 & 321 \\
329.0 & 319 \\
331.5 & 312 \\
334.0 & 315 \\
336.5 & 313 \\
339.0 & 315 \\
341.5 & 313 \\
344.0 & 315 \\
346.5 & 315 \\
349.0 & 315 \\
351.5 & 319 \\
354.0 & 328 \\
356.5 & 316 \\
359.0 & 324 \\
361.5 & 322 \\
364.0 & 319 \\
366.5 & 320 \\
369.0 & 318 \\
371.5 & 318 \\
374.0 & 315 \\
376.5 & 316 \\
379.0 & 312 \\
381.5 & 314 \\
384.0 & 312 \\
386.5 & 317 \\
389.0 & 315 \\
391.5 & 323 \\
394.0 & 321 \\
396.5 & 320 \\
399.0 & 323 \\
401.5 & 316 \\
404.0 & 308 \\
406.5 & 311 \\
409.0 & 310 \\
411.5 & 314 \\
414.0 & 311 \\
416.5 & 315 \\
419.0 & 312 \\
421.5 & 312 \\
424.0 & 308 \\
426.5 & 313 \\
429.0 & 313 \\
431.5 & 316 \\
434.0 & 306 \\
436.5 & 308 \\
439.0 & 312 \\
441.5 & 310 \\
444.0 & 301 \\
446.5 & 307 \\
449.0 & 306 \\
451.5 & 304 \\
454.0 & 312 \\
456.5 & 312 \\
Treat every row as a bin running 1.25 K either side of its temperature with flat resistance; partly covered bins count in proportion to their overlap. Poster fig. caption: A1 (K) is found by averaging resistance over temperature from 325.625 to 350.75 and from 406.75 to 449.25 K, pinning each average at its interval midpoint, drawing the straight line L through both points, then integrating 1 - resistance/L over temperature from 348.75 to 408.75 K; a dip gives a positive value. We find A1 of -0.9 K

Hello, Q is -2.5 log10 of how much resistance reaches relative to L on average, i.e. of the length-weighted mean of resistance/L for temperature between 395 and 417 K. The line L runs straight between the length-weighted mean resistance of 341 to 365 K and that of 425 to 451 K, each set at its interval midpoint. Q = -0.01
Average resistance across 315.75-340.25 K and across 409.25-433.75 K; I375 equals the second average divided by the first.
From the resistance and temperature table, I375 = 1.0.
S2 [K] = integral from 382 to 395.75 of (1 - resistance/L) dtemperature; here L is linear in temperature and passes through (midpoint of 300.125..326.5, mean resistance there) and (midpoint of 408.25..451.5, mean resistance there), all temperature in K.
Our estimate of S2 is -0.2 K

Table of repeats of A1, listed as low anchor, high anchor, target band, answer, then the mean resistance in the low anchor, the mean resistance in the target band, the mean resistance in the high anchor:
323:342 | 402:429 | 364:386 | -0.14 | 316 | 316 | 312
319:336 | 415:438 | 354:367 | -0.24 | 317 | 321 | 311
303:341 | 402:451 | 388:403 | -0.37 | 316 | 320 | 310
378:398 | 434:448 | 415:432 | -0.11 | 317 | 313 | 307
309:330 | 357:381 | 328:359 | 0.17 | 319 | 317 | 318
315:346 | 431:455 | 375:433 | -0.65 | 317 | 314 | 308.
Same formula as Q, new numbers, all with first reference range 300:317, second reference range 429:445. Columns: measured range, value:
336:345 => 0.00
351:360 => -0.03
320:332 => -0.02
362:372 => -0.02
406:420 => -0.01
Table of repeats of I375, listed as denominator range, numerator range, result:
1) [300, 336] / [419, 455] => 0.98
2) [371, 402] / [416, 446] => 0.98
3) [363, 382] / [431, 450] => 0.97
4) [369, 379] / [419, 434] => 0.99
